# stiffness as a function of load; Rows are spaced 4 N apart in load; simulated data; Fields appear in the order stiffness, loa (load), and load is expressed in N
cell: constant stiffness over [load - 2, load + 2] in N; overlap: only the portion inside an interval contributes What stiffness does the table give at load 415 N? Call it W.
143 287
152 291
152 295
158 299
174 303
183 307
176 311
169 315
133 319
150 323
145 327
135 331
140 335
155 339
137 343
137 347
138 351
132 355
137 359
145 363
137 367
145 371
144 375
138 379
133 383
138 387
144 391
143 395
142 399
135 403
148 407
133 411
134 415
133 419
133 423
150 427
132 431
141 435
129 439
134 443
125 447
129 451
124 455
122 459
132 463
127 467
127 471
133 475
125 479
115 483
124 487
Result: 134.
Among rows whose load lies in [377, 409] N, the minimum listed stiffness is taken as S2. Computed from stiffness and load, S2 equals 133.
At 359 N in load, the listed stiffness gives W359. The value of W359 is 137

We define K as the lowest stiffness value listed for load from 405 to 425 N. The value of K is 133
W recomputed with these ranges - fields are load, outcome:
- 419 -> 133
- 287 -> 143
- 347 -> 137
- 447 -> 125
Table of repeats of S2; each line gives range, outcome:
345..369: 132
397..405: 135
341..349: 137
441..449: 125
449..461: 122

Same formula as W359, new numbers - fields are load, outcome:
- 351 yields 138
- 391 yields 144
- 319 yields 133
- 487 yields 124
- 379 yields 138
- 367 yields 137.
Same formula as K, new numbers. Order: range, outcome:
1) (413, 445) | 129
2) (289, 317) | 152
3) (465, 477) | 127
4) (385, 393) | 138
